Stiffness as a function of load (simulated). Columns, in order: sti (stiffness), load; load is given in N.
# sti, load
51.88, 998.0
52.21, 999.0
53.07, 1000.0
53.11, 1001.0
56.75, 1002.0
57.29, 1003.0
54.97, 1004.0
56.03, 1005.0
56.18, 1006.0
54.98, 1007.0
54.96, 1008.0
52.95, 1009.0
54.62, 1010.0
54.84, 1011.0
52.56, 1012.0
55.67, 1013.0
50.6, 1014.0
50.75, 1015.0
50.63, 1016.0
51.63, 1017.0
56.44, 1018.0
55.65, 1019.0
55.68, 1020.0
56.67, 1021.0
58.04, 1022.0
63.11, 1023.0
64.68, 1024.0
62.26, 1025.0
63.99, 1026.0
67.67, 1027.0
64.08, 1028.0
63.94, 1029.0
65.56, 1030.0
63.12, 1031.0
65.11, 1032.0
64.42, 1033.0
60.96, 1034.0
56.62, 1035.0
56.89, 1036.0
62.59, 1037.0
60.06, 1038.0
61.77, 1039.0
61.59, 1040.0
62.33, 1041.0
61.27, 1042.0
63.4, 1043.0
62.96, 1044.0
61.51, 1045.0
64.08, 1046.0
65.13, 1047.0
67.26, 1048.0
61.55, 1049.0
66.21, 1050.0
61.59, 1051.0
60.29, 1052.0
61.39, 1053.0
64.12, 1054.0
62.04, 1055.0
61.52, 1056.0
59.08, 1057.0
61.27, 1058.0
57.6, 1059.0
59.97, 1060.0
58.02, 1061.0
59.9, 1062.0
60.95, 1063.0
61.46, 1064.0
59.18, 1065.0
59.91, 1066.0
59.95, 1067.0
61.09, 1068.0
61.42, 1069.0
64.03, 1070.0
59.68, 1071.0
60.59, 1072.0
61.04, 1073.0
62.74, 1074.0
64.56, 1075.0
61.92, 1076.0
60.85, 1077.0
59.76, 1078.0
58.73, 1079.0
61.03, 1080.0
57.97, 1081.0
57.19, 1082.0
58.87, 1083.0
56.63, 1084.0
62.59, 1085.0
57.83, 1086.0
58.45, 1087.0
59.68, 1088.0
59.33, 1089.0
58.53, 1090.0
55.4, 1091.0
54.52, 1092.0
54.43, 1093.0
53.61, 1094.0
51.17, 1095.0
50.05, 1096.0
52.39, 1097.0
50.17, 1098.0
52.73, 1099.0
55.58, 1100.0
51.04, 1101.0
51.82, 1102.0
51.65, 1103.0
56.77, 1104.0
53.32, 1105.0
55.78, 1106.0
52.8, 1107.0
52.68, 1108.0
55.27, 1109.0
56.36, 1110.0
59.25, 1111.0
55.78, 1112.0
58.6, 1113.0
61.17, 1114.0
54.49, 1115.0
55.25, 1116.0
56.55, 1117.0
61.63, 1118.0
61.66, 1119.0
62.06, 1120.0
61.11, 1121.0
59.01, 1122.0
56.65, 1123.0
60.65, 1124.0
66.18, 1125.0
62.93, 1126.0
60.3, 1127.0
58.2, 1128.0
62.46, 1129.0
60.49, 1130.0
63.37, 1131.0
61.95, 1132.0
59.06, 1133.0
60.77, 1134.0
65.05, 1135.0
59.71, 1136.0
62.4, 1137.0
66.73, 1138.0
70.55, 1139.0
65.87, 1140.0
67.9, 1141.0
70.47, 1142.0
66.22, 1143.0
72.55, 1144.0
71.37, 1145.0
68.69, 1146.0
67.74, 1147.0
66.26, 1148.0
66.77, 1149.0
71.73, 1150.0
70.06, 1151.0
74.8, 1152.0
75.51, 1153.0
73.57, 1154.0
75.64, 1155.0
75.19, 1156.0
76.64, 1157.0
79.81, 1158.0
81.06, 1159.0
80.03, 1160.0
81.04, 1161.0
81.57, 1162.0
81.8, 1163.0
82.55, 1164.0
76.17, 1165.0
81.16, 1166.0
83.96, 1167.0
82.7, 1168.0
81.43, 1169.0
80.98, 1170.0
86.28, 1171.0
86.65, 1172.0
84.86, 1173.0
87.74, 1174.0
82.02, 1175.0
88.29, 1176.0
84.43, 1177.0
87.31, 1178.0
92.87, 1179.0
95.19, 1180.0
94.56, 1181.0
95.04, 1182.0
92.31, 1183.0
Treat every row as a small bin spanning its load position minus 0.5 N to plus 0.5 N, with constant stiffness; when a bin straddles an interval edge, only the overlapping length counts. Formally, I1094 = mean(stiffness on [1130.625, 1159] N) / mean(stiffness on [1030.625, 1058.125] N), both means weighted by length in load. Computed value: 1.11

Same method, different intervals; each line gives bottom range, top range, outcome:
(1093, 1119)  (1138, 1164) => 1.34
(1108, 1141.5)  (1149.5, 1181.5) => 1.35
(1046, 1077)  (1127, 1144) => 1.04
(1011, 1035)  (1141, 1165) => 1.26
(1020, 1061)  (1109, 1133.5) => 0.96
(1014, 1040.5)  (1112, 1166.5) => 1.13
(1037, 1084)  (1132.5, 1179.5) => 1.24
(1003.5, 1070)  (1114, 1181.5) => 1.20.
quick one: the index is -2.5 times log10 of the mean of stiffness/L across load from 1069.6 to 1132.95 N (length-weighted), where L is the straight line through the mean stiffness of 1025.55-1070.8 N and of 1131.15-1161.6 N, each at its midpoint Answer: 0.15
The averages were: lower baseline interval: 62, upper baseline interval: 70.1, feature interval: 57.9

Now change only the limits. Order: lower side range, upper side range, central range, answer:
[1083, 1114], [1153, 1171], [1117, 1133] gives 0.08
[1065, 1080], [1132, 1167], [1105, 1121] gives 0.17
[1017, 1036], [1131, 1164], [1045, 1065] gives 0.03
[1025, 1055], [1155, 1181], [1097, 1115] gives 0.32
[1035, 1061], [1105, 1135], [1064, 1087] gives 0.01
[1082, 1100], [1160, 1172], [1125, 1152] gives 0.11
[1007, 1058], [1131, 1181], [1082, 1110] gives 0.23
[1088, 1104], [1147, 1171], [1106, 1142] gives 0.07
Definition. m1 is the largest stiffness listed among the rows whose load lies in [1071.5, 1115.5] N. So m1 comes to 64.56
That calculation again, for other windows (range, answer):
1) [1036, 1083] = 67.26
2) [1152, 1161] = 81.06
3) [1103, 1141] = 70.55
